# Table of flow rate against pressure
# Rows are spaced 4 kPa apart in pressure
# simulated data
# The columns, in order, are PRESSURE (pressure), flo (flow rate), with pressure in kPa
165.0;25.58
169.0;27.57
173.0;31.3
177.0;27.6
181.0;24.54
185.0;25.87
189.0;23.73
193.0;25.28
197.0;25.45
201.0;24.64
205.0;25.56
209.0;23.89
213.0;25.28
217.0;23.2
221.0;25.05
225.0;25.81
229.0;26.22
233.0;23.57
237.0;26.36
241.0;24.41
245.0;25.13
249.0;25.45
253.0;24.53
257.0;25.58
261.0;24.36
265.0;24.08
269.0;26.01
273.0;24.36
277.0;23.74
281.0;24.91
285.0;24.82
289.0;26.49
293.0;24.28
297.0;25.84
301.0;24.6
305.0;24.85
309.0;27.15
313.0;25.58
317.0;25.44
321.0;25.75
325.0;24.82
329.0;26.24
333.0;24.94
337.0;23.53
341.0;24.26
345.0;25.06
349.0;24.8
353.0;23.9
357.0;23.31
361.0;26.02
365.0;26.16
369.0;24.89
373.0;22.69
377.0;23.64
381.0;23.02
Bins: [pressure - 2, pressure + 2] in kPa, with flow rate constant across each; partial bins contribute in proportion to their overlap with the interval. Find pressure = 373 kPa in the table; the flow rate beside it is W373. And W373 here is 22.69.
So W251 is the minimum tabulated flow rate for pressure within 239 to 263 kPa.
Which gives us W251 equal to 24.36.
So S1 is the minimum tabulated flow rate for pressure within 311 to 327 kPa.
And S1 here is 24.82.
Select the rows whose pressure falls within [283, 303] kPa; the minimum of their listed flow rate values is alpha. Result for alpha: 24.28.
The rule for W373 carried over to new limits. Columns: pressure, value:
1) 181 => 24.54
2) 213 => 25.28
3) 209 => 23.89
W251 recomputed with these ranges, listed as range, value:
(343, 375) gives 22.69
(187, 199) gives 23.73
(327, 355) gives 23.53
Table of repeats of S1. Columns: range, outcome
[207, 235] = 23.2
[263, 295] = 23.74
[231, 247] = 23.57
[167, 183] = 24.54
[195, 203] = 24.64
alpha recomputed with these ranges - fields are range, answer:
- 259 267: 24.08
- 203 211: 23.89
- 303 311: 24.85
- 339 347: 24.26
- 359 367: 26.02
